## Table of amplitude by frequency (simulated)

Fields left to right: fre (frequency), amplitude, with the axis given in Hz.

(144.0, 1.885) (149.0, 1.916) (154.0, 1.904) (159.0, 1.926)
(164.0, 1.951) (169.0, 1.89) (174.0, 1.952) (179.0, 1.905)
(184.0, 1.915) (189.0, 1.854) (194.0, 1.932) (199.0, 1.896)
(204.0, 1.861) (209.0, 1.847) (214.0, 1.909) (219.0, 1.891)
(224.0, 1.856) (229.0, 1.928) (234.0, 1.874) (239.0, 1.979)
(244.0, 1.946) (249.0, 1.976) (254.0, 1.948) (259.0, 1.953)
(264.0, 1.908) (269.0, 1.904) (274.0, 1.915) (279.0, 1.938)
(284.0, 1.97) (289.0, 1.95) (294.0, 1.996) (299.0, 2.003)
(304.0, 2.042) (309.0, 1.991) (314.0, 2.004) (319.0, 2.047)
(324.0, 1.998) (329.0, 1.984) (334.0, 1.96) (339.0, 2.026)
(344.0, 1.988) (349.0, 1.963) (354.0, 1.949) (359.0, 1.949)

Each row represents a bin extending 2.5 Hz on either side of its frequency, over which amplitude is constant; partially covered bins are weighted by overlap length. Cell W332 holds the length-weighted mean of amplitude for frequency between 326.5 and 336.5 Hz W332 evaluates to 1.97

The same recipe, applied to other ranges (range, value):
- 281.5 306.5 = 1.99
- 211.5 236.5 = 1.89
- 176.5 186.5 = 1.91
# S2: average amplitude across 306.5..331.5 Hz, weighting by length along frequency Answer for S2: 2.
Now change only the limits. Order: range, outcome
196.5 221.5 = 1.88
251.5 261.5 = 1.95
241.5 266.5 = 1.95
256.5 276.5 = 1.92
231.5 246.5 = 1.93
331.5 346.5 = 1.99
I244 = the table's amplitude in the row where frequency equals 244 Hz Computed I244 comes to 1.946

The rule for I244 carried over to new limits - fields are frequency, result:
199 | 1.896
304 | 2.042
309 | 1.991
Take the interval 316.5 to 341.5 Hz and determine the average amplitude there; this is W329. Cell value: 2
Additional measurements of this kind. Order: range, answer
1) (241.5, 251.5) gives 1.96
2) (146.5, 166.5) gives 1.92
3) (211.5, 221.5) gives 1.9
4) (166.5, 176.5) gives 1.92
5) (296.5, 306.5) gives 2.02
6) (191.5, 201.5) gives 1.91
